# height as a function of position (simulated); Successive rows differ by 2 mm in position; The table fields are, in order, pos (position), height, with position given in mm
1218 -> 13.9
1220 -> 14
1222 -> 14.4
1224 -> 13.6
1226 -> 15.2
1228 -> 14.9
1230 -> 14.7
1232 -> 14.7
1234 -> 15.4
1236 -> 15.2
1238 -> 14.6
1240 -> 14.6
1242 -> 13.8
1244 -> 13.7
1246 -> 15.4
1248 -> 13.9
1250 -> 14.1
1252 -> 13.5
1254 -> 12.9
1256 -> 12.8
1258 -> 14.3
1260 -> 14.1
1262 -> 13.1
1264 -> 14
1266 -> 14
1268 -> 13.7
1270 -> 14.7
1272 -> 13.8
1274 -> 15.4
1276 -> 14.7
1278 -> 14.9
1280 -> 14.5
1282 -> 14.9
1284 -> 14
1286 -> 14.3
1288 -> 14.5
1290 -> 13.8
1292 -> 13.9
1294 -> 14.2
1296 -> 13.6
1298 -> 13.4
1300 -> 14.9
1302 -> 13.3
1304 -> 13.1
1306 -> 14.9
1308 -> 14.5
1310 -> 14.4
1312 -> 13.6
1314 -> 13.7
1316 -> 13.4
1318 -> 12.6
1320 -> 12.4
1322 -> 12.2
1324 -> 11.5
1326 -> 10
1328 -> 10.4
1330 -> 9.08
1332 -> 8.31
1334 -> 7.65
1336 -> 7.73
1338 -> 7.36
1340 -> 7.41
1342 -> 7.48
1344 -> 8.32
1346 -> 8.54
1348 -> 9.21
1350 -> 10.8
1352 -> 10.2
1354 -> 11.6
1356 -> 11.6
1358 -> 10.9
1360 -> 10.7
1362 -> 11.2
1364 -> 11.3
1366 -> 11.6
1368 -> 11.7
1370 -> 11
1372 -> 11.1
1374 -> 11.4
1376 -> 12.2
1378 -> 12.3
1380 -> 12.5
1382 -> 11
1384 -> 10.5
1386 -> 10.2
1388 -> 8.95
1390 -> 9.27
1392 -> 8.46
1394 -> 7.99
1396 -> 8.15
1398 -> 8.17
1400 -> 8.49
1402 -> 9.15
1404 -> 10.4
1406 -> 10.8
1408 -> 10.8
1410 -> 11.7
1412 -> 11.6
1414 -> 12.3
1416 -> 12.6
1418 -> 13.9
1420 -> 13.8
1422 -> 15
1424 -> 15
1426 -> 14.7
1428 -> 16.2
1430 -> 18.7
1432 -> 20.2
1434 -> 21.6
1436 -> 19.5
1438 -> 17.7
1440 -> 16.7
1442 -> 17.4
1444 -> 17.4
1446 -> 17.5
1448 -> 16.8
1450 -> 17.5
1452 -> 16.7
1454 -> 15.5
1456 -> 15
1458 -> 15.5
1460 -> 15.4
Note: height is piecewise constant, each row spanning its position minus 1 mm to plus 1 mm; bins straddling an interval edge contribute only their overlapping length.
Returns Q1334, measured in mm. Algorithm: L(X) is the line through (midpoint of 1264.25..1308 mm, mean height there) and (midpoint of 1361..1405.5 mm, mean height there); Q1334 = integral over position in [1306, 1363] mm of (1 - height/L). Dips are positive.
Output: 7.58 mm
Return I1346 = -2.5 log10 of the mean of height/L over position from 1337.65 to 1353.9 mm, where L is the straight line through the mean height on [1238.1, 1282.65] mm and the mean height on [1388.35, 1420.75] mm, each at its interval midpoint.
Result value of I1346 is 0.32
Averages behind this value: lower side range 14.1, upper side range 10.4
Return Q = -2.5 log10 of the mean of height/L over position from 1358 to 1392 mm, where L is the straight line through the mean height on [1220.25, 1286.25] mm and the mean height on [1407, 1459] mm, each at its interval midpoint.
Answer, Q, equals 0.36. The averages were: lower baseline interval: 14.3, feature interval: 11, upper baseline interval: 15.8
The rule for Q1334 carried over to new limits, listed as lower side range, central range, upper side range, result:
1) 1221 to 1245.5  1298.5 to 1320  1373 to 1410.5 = -2.3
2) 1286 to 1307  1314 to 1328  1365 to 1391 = 1.2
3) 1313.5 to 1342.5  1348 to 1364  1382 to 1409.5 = -1.8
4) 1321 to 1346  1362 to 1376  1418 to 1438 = 0.7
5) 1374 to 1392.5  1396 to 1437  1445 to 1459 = 0.1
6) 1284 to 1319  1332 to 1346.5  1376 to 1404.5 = 5.2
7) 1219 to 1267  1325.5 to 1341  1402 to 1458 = 6.6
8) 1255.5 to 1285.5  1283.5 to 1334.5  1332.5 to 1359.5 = -4.9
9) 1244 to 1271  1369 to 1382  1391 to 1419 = -0.8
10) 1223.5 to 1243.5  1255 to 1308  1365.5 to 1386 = -2.1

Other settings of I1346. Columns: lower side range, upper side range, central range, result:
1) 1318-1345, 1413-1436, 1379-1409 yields 0.38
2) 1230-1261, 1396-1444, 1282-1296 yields 0.00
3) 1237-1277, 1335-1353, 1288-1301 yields -0.20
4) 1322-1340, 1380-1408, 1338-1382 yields -0.14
